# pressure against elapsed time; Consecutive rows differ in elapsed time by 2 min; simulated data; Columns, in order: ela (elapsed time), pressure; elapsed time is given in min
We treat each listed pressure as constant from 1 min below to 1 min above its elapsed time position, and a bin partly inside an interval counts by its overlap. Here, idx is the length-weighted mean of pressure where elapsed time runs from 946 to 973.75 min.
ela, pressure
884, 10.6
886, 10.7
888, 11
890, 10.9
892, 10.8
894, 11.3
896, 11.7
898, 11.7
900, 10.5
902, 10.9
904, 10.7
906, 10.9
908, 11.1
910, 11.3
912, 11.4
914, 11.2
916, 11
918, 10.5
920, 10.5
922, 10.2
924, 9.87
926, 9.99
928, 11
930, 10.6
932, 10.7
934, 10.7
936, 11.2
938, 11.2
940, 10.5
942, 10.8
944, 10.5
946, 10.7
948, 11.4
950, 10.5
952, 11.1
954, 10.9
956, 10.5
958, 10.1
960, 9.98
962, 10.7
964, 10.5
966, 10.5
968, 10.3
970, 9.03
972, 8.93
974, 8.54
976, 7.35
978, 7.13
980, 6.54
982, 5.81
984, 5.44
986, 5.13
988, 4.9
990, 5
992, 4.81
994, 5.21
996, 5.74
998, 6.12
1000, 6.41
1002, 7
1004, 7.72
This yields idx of 10.3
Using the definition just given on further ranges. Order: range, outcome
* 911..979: 10.3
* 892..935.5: 10.8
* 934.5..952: 10.9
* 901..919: 11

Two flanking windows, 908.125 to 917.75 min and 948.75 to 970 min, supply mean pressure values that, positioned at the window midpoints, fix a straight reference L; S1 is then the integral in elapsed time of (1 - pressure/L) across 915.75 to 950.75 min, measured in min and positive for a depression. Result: 0.6 min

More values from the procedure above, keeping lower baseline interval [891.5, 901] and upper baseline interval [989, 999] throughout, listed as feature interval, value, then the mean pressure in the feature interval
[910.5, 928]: -1.4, 10.6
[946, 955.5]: -3.5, 10.9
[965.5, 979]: -4.2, 8.76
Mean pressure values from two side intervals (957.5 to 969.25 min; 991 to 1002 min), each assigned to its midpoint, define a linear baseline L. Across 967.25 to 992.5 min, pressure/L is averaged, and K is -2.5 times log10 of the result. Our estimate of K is 0.19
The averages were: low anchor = 10.3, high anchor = 5.78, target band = 6.85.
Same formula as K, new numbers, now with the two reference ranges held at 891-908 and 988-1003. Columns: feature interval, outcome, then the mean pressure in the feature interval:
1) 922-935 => -0.11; 10.5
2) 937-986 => -0.23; 9.45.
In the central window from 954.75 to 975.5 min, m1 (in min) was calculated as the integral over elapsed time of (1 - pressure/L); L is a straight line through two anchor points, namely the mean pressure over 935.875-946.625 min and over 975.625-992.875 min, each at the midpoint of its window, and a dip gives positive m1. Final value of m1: -4.9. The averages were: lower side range 10.8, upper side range 5.74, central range 9.86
